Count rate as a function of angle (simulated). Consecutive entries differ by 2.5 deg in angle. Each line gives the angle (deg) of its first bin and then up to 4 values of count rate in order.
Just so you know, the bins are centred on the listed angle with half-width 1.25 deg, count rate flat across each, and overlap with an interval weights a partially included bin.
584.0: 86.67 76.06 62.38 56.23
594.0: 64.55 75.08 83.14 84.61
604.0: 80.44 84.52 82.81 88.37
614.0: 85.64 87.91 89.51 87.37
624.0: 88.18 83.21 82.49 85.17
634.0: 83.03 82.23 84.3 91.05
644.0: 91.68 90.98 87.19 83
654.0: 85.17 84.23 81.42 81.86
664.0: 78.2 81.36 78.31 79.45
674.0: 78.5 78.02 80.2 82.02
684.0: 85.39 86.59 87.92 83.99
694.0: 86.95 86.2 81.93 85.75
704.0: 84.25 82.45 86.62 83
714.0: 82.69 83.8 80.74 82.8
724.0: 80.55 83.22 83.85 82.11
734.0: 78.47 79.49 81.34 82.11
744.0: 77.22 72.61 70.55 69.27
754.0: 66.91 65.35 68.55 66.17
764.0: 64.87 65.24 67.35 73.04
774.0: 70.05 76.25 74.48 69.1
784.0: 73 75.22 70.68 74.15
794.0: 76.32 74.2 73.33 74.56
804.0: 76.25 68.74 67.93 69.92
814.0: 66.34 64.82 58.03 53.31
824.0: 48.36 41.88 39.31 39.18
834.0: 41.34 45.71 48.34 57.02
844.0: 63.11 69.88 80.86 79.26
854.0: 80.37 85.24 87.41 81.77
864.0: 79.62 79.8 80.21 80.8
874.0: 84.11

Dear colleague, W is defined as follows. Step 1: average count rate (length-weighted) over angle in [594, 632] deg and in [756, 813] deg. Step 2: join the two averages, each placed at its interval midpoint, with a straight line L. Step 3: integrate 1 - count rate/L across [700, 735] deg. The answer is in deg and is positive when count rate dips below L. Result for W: -3.1 deg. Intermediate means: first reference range 83.9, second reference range 71.1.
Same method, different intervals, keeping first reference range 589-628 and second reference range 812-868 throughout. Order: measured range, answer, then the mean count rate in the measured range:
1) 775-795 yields -1.79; 73.6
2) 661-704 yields -4.20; 82.6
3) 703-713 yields -1.46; 84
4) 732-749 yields -1.73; 78.1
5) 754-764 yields 0.43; 66.5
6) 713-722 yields -1.22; 82.5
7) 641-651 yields -1.49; 89.6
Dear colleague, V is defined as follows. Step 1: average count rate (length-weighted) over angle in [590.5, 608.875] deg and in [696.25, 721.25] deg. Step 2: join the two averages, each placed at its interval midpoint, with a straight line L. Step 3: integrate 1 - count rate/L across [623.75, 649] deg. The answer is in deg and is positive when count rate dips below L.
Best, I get -2.40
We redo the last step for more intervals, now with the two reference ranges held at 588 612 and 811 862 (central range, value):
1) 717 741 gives -4.7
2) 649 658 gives -1.5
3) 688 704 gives -3.5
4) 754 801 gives -4.2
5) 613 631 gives -2.8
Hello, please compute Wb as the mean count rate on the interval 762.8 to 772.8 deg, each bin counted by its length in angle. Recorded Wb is 67.7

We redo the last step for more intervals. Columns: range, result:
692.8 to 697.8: 86.5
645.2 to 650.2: 89.1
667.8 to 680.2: 78.9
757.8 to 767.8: 66.2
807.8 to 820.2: 65.4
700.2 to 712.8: 84.4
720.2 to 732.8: 82.5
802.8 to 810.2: 71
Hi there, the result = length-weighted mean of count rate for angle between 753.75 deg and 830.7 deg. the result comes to 66.7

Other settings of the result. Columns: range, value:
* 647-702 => 83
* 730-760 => 74.6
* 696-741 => 82.7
